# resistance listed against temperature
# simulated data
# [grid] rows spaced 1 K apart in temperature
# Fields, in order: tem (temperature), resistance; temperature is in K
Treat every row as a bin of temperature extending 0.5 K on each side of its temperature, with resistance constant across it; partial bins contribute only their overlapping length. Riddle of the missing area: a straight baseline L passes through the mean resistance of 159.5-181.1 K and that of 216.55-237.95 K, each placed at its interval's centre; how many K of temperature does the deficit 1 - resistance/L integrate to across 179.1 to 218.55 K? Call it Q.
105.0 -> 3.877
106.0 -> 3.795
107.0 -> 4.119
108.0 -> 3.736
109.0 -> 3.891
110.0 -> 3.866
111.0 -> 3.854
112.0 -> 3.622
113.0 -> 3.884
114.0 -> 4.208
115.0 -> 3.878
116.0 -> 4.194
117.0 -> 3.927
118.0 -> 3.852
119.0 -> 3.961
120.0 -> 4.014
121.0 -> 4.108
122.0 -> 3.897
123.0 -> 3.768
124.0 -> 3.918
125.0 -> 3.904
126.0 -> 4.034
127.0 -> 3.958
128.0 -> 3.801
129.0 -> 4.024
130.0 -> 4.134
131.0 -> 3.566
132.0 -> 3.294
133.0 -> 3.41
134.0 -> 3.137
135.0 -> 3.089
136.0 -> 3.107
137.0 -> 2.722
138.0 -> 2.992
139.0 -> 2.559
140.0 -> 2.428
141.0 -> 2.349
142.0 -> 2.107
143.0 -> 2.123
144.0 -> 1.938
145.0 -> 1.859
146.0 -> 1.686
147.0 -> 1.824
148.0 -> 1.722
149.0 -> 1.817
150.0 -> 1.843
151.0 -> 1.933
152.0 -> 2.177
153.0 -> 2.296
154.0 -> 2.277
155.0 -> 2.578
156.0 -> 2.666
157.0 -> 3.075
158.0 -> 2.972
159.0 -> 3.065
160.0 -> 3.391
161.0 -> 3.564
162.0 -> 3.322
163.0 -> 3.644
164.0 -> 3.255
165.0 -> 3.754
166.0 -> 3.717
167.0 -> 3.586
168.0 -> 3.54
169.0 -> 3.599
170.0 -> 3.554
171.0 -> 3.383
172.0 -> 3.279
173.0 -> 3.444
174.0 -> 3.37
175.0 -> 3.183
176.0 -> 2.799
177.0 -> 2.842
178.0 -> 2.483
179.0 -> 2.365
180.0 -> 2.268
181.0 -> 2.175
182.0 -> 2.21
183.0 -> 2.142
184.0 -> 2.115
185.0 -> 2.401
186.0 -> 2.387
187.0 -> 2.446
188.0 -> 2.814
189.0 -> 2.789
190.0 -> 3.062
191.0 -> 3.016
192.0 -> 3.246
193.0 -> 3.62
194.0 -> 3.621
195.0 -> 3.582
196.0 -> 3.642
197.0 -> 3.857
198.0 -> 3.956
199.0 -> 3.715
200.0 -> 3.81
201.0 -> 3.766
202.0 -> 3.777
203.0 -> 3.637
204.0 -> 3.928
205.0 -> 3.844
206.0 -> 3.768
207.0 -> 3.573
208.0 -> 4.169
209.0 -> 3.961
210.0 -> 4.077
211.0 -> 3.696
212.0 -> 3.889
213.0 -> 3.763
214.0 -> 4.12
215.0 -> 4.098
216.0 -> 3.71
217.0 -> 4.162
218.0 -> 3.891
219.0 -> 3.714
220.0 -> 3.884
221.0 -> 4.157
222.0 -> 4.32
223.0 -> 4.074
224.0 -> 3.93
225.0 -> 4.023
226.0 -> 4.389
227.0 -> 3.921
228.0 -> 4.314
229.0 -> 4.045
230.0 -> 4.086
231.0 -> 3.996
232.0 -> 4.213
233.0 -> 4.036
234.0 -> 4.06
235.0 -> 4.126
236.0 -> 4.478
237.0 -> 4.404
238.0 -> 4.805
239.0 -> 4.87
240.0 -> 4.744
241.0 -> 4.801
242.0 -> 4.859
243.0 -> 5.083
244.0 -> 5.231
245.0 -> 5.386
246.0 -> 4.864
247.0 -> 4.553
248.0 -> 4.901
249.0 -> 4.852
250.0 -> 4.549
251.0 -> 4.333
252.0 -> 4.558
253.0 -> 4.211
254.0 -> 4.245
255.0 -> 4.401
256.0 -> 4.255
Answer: 3.2 K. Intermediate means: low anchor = 3.22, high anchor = 4.12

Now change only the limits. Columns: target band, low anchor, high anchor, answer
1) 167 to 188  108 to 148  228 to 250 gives 5.8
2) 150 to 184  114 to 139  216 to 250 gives 8.7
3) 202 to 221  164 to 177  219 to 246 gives 0.8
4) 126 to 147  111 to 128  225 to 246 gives 5.7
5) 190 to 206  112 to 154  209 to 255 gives 1.0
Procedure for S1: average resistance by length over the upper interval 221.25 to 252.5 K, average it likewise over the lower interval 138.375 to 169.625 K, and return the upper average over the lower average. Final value 1.7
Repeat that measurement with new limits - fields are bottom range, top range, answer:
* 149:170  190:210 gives 1.24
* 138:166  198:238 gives 1.56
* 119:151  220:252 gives 1.48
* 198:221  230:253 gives 1.19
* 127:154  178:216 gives 1.26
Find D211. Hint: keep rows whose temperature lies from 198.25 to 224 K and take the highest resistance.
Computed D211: 4.32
